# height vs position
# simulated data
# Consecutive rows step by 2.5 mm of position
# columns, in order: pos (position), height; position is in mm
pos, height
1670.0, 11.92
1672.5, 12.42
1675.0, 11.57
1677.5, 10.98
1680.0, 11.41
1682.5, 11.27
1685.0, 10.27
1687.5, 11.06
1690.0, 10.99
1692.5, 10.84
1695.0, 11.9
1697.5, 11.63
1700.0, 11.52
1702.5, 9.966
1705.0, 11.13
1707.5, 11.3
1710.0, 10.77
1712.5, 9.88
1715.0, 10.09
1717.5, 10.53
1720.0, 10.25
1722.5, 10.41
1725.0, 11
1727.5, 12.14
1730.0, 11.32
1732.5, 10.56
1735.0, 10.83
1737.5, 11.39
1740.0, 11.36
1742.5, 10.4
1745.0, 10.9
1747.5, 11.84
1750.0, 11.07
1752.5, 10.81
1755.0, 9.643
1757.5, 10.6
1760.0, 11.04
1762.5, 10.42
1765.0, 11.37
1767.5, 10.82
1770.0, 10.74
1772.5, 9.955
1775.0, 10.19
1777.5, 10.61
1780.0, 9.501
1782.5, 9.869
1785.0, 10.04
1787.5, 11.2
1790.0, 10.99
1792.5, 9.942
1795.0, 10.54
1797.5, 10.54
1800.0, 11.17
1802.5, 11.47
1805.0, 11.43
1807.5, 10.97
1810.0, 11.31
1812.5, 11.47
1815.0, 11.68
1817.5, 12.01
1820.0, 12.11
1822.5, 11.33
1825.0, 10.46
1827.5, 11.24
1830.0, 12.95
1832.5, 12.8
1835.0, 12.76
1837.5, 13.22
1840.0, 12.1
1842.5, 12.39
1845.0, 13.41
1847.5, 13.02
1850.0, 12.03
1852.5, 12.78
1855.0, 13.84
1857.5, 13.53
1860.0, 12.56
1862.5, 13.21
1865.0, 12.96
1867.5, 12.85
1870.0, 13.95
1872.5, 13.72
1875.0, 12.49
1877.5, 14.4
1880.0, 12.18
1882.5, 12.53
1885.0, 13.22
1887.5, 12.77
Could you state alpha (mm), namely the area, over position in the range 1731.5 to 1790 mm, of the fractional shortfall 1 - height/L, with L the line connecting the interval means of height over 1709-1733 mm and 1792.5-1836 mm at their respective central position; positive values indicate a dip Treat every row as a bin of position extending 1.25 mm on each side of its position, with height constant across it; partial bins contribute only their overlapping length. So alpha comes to 1.9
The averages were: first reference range 10.7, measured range 10.7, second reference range 11.5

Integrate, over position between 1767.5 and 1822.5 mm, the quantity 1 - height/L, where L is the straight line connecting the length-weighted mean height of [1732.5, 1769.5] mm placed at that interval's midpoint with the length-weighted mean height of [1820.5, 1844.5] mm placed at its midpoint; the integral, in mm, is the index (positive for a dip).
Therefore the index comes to 3.5 mm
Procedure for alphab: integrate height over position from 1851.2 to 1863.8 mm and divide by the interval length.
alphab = 13.2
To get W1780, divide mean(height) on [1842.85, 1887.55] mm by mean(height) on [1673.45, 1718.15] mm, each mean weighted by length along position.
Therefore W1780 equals 1.19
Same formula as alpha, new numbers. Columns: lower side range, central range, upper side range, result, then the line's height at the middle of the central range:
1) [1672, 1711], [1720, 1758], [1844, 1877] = 2.5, 11.7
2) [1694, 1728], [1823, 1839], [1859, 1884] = 0.4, 12.5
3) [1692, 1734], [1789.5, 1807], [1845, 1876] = 1.9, 12.2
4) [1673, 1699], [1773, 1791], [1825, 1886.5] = 2.7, 12.2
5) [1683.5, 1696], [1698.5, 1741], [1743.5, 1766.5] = 0.3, 10.9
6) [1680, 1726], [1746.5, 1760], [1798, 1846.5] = 0.6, 11.3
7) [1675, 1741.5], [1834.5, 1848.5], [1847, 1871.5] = 0.0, 12.8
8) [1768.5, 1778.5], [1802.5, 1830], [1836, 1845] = 0.9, 11.9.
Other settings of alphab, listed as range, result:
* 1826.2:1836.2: 12.4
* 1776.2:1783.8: 9.99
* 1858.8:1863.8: 12.9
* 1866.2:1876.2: 13.3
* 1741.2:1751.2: 11.1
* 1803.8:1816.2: 11.4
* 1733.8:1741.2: 11.2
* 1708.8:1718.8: 10.3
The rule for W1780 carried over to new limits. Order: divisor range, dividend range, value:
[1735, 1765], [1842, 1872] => 1.20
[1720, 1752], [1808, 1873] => 1.13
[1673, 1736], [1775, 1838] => 1.02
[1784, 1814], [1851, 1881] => 1.21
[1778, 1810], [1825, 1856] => 1.18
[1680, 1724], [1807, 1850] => 1.12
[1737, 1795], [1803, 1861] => 1.15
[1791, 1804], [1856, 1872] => 1.23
